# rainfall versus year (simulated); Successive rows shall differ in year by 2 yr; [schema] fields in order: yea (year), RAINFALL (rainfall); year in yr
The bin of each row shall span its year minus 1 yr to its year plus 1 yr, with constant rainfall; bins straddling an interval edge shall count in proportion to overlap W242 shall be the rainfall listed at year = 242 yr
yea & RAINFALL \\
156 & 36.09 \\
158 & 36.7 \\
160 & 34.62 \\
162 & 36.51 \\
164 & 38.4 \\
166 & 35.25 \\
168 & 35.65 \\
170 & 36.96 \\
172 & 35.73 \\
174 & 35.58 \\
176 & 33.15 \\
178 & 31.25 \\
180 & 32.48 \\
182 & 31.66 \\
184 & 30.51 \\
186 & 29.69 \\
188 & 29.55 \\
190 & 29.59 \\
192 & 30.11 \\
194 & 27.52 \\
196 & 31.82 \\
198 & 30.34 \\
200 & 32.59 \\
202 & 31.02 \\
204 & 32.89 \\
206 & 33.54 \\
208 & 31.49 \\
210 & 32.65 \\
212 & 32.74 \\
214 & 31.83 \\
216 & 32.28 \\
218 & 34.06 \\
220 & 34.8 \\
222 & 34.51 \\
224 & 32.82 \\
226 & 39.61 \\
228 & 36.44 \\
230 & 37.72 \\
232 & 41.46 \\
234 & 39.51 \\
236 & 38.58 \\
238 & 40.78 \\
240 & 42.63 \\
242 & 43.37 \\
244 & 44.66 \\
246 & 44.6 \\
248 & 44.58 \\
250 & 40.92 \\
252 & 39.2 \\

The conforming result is 43.37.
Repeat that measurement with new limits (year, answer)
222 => 34.51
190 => 29.59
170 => 36.96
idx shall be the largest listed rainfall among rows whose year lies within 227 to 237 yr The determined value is 41.46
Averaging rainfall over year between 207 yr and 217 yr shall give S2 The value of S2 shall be 32.2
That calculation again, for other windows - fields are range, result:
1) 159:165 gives 36.5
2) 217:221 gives 34.4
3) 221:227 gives 35.6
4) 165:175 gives 35.8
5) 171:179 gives 33.9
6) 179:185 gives 31.6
